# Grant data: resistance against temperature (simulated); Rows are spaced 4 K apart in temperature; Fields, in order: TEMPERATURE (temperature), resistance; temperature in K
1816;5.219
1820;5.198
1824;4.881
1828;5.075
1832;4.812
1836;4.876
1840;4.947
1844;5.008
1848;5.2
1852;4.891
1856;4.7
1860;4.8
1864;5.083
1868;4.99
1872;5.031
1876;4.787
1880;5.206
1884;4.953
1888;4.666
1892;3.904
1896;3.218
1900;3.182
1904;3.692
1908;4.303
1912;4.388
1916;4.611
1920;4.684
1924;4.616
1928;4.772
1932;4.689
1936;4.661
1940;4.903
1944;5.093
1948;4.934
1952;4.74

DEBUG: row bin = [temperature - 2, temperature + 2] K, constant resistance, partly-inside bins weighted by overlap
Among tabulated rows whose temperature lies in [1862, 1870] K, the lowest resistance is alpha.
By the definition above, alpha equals 4.99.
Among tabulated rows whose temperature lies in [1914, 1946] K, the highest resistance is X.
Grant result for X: 5.093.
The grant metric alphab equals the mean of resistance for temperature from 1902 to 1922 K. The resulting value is 4.34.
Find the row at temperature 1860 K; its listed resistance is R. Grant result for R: 4.8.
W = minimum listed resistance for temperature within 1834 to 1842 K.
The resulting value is 4.876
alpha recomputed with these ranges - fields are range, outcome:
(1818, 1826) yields 4.881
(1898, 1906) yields 3.182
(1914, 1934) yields 4.611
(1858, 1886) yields 4.787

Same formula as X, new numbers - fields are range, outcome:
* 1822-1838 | 5.075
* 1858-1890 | 5.206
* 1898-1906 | 3.692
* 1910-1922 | 4.684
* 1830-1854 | 5.2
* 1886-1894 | 4.666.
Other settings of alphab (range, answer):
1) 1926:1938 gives 4.71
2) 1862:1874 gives 5.03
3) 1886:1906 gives 3.73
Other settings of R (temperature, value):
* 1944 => 5.093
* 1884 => 4.953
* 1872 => 5.031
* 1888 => 4.666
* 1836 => 4.876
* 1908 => 4.303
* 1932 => 4.689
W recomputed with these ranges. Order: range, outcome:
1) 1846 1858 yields 4.7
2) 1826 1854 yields 4.812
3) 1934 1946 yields 4.661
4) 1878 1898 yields 3.218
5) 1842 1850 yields 5.008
